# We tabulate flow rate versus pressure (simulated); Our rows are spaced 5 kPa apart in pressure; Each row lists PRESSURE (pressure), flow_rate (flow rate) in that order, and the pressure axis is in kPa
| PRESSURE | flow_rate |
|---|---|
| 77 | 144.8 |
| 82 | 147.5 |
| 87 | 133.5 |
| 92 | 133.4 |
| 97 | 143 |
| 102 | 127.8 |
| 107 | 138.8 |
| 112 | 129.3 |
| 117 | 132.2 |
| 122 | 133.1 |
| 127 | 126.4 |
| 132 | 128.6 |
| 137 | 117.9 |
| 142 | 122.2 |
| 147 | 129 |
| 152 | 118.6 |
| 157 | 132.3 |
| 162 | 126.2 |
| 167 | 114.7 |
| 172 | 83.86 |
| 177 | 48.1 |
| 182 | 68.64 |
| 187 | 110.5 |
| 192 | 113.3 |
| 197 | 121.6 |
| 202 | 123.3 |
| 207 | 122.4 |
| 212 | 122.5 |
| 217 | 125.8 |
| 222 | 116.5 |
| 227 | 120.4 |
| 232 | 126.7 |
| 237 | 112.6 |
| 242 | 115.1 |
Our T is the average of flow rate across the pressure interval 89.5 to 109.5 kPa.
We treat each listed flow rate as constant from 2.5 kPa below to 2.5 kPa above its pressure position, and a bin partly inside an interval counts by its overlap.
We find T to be 136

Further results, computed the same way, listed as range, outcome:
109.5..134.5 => 130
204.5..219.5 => 124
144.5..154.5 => 124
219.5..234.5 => 121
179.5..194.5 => 97.5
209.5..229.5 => 121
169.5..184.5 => 66.9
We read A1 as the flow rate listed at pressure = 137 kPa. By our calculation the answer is 117.9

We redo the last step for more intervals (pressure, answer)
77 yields 144.8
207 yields 122.4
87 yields 133.5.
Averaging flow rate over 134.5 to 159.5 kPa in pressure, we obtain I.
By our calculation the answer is 124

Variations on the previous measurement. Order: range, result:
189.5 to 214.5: 121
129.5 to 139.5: 123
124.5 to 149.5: 125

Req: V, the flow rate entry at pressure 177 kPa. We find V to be 48.1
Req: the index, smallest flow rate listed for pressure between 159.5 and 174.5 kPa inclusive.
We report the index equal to 83.86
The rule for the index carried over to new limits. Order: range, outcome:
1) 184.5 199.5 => 110.5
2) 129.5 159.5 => 117.9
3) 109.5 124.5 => 129.3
